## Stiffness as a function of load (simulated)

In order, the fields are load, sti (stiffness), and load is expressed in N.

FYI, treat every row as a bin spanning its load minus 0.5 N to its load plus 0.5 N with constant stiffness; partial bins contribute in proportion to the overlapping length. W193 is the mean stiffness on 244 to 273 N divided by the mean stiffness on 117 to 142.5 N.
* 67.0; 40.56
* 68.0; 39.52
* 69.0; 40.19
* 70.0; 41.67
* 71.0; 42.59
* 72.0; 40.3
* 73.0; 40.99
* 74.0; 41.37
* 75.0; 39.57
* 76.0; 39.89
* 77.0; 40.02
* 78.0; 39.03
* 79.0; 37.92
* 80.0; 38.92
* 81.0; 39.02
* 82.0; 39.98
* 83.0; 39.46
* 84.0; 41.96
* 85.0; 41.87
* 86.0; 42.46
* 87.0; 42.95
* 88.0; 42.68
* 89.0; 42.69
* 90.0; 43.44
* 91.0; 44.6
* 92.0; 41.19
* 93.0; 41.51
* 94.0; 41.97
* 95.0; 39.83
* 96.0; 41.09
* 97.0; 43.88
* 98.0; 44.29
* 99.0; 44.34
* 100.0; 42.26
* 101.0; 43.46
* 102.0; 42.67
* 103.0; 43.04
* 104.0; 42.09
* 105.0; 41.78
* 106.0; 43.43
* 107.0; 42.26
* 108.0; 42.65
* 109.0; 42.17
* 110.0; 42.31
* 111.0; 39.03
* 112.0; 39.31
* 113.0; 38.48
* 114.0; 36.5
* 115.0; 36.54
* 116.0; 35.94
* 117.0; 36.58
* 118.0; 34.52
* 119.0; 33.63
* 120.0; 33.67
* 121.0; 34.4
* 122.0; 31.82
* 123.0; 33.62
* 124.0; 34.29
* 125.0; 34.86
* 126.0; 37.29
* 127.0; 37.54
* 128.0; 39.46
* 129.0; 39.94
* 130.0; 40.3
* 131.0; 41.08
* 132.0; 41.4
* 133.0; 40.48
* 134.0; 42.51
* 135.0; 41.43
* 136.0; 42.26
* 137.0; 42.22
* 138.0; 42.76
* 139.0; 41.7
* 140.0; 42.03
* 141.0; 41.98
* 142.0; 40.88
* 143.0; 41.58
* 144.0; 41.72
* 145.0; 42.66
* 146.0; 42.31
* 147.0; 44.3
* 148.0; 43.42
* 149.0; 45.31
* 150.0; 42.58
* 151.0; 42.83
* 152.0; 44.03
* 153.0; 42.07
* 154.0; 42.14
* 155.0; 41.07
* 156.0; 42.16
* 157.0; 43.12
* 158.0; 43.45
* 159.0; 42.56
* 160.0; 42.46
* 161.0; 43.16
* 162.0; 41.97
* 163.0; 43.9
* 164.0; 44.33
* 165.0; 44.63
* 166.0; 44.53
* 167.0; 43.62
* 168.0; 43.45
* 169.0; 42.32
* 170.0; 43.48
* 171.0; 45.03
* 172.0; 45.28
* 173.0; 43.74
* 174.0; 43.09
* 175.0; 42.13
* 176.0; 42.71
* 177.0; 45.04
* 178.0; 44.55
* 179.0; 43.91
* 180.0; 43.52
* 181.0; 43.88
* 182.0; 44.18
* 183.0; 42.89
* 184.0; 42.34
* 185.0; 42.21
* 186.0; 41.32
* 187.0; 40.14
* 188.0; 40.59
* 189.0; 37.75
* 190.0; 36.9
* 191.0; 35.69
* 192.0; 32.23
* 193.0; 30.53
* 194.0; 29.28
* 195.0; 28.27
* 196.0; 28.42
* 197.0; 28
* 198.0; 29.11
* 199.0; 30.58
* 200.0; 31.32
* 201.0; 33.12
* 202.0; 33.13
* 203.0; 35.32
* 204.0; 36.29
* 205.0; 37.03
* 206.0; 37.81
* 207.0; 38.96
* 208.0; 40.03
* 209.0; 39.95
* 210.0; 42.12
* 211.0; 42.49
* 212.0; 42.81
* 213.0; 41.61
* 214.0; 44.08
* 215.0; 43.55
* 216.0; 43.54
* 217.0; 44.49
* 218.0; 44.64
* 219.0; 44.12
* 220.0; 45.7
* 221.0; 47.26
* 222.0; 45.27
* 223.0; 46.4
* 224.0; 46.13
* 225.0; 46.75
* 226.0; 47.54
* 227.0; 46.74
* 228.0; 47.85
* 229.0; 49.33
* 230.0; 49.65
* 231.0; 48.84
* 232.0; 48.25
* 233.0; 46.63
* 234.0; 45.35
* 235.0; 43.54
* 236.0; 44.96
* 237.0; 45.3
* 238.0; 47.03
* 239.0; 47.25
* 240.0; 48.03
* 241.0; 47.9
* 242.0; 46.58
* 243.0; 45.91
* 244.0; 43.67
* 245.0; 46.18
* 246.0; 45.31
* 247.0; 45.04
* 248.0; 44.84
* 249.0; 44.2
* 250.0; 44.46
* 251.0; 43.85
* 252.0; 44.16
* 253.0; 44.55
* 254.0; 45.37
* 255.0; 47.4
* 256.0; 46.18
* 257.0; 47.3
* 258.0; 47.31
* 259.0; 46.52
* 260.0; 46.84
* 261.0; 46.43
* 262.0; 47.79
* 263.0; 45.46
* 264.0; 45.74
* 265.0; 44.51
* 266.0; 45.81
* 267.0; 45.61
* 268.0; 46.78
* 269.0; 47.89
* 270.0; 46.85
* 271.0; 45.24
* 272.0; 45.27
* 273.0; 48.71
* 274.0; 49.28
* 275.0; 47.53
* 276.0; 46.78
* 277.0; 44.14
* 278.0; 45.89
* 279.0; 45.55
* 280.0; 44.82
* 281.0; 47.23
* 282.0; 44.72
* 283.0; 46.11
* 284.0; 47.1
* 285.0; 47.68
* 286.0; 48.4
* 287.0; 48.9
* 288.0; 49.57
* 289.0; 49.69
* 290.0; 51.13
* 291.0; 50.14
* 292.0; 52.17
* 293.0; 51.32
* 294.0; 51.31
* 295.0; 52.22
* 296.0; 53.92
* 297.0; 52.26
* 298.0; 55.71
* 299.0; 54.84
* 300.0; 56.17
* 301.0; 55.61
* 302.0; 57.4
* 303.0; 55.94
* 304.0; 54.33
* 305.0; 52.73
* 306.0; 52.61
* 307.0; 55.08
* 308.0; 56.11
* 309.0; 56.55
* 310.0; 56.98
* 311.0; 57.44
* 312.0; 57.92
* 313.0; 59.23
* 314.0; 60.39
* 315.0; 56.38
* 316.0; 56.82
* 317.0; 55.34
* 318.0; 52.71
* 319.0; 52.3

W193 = 1.19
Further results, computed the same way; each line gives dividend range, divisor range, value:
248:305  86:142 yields 1.20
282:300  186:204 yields 1.52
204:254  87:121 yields 1.10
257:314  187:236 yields 1.24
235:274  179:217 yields 1.22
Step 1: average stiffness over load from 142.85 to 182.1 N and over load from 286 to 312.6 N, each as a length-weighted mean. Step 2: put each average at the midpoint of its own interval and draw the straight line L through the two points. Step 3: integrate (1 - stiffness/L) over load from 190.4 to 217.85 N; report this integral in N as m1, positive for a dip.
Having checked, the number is 6.0 N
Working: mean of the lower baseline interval 43.3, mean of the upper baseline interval 53.7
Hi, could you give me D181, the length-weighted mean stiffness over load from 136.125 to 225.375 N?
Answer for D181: 41.1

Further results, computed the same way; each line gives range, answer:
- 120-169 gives 41.3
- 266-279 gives 46.6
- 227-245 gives 46.8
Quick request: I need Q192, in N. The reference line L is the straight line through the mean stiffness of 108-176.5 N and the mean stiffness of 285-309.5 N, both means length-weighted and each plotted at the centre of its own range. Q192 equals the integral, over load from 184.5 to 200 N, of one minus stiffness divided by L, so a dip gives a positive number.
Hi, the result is 3.7 N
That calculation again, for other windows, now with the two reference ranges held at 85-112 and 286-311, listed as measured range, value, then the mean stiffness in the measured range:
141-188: 3.0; 43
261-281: 2.2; 46.3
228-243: 0.9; 47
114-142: 3.6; 38.3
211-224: 1.2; 44.4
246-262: 1.7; 45.7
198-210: 3.1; 35.8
